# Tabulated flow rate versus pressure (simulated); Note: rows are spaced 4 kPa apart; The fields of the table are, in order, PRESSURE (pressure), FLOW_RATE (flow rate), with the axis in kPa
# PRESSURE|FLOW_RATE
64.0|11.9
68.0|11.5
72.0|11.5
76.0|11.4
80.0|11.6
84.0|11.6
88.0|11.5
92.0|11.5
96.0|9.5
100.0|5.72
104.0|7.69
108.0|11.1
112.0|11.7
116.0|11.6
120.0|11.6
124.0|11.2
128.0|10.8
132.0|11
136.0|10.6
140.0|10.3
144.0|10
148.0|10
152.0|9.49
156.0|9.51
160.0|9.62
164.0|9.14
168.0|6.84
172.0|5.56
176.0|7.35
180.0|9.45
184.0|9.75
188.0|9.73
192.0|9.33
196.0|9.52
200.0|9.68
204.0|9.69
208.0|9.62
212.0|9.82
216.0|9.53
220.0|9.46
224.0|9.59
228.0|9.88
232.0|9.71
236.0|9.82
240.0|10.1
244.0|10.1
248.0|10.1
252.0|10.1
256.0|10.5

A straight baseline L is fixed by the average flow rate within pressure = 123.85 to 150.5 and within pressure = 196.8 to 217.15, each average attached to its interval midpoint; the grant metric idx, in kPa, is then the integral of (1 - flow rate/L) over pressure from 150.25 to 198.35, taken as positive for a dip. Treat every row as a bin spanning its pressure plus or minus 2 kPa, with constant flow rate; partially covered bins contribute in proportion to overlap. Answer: 6.1 kPa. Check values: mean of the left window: 10.5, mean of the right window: 9.67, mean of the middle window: 8.78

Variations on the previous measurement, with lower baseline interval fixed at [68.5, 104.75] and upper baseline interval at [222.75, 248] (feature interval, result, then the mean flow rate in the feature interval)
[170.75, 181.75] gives 2.77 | 7.54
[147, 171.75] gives 3.23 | 8.81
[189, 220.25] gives 1.24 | 9.59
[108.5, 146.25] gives -2.73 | 11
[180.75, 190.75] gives 0.38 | 9.67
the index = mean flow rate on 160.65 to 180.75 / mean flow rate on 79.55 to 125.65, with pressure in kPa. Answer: 0.73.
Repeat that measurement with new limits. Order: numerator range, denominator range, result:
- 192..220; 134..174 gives 1.06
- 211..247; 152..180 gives 1.19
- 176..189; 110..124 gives 0.80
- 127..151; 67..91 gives 0.90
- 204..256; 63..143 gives 0.92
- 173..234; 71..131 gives 0.88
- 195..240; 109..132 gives 0.85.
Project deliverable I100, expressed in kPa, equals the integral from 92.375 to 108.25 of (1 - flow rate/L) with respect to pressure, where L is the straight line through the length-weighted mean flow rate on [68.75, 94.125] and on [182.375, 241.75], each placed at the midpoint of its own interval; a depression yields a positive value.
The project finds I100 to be 3.8 kPa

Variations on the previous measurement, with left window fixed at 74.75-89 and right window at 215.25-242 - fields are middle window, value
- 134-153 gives 1.2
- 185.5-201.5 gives 0.9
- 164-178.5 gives 4.7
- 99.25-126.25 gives 2.0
